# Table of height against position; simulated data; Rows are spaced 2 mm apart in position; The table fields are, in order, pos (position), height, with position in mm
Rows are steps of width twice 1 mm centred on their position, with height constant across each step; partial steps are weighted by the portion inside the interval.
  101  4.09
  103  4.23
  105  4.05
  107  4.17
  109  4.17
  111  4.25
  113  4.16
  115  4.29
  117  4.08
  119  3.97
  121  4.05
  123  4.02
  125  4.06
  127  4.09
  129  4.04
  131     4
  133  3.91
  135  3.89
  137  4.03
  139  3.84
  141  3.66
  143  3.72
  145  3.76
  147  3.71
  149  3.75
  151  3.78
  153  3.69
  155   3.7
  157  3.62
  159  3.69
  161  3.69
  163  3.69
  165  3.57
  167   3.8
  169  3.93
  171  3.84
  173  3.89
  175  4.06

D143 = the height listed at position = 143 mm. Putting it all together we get 3.72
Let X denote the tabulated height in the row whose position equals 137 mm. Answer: 4.03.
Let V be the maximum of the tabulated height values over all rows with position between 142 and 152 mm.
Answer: 3.78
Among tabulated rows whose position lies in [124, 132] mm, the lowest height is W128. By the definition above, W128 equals 4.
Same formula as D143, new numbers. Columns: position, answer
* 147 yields 3.71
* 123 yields 4.02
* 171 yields 3.84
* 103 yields 4.23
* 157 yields 3.62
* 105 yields 4.05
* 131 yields 4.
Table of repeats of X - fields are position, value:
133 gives 3.91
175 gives 4.06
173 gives 3.89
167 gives 3.8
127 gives 4.09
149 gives 3.75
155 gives 3.7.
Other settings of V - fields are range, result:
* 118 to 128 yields 4.09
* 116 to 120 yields 4.08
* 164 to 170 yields 3.93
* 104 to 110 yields 4.17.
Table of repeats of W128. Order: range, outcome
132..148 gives 3.66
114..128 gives 3.97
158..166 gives 3.57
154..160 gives 3.62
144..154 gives 3.69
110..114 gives 4.16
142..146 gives 3.72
